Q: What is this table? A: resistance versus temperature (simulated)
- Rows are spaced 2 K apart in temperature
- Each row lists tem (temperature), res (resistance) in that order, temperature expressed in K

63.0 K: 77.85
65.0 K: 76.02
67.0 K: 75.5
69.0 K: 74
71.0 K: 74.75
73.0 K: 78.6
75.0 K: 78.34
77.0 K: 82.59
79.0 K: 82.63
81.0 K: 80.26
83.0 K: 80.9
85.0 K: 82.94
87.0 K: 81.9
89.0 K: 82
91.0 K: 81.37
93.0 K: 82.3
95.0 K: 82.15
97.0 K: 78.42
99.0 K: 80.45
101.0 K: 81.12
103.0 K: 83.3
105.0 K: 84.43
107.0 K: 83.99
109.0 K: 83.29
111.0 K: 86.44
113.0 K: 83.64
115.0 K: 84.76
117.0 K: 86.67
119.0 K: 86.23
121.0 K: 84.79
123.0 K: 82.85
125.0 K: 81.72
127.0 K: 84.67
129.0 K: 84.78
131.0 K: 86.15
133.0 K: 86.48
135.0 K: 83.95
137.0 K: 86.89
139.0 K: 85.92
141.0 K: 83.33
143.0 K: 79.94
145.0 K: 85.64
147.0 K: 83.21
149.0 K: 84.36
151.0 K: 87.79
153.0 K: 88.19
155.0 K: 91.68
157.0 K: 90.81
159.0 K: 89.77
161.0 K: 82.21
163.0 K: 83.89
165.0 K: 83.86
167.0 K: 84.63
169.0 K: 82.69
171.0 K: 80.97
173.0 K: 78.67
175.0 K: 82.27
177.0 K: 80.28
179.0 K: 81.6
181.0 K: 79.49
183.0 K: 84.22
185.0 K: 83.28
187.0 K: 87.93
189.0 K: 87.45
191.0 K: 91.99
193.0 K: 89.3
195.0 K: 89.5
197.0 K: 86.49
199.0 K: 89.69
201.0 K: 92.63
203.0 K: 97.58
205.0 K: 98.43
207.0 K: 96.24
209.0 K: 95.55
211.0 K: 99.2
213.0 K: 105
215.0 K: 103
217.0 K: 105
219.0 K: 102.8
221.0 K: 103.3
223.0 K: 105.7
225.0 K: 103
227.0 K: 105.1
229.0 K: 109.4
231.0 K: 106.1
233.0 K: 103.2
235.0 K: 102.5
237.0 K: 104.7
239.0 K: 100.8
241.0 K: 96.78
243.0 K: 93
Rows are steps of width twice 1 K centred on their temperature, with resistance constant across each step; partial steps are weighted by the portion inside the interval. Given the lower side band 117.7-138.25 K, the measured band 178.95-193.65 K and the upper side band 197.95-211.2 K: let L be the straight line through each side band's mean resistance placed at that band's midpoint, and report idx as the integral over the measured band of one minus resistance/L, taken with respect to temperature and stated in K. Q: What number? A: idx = 1.12 K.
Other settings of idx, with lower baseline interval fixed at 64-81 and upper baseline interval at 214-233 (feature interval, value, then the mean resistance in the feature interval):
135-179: 3.9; 84.5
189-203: 1.3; 90.3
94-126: 0.5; 83.4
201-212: 0.5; 97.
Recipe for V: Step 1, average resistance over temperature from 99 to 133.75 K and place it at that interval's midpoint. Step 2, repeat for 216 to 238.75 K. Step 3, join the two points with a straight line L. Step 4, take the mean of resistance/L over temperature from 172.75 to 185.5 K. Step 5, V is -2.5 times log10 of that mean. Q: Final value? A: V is 0.17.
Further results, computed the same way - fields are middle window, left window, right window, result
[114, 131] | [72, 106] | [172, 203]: -0.02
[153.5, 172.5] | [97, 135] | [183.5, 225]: 0.06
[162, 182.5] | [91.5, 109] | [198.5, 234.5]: 0.15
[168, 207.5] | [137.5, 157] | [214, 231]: 0.11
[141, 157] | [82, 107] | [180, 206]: 0.00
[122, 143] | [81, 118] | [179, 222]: 0.02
